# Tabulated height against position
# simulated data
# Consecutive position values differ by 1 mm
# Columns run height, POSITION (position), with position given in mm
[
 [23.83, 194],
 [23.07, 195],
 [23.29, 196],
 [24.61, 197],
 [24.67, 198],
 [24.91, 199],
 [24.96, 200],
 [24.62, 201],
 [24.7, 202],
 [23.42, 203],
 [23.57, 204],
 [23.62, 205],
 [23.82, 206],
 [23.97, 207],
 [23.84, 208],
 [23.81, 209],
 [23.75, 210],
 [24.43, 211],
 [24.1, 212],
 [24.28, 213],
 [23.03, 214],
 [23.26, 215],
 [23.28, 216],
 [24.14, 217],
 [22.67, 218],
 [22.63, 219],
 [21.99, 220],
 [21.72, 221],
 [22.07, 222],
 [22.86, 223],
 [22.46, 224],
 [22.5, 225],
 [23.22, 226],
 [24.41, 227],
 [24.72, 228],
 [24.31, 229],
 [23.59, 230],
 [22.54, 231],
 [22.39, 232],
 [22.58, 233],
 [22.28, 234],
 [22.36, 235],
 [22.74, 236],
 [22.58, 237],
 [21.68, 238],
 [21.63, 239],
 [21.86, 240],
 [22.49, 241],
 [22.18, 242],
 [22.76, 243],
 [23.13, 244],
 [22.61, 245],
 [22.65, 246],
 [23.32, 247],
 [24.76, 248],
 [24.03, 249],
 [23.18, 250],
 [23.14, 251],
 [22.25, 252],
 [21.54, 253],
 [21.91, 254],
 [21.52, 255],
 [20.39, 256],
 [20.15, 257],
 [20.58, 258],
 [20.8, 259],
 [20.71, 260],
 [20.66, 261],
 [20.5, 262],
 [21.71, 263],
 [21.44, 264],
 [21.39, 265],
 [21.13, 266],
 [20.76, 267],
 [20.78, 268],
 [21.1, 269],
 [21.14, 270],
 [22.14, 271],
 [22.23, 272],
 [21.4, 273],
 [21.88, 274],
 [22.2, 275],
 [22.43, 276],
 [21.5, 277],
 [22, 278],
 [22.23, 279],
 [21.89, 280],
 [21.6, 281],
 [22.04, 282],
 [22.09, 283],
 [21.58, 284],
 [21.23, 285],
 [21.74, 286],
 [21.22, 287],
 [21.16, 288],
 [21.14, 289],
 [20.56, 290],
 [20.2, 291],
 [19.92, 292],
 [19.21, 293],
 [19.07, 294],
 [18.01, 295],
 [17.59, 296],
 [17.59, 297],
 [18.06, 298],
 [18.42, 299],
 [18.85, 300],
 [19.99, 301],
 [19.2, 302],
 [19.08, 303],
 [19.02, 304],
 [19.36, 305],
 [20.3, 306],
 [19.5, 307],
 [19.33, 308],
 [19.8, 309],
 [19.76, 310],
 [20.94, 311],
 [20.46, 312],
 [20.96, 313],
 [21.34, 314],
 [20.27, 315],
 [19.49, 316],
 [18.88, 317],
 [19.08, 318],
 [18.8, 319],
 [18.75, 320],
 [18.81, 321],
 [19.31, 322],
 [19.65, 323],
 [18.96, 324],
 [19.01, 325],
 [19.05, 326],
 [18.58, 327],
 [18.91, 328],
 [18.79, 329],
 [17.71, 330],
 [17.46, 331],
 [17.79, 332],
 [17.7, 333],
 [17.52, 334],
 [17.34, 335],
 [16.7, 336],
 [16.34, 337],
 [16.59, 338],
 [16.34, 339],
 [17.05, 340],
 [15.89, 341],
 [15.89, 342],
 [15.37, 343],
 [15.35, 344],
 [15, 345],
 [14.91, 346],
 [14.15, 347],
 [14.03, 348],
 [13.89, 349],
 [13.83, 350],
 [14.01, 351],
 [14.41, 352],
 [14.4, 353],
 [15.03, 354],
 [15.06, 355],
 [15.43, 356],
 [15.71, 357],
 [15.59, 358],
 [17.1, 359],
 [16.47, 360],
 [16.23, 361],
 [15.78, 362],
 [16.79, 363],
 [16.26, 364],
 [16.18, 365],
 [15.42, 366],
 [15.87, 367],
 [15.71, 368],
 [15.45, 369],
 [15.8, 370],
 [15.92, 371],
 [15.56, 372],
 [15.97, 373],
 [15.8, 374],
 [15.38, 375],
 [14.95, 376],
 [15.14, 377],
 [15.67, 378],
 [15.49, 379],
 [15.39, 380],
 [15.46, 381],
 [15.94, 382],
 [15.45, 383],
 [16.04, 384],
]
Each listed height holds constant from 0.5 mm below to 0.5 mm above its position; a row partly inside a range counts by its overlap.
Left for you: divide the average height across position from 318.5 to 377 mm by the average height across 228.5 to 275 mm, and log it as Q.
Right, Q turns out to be 0.74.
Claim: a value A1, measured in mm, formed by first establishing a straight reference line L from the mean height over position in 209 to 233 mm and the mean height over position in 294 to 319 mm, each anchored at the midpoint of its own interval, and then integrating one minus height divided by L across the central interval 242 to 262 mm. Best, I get -0.21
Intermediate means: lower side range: 23.2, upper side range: 19.4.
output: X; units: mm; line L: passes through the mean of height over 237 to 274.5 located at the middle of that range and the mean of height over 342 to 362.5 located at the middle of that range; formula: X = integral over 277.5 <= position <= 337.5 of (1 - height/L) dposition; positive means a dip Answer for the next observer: -4.31 mm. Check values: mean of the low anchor 21.8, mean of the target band 19.5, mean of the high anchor 15.1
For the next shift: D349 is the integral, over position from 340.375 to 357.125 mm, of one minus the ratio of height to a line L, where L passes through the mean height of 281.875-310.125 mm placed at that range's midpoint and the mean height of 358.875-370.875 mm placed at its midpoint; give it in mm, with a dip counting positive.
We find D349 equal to 2.1 mm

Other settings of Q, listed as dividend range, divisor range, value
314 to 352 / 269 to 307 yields 0.84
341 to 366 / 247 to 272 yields 0.71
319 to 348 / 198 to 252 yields 0.74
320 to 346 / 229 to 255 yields 0.77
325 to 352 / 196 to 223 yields 0.69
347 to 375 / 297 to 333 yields 0.80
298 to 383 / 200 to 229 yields 0.73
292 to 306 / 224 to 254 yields 0.82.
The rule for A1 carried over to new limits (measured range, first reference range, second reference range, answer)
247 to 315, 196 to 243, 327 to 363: -3.9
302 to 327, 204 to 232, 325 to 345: -1.8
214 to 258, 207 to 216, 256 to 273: -0.2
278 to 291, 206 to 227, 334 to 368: -1.4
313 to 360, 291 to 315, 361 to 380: 1.6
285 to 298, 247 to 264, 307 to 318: 0.6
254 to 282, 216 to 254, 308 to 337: 0.0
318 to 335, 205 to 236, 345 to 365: -1.6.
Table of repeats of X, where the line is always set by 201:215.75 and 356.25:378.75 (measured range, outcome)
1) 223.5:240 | -0.1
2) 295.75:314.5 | -0.5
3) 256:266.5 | 0.1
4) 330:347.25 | 0.9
